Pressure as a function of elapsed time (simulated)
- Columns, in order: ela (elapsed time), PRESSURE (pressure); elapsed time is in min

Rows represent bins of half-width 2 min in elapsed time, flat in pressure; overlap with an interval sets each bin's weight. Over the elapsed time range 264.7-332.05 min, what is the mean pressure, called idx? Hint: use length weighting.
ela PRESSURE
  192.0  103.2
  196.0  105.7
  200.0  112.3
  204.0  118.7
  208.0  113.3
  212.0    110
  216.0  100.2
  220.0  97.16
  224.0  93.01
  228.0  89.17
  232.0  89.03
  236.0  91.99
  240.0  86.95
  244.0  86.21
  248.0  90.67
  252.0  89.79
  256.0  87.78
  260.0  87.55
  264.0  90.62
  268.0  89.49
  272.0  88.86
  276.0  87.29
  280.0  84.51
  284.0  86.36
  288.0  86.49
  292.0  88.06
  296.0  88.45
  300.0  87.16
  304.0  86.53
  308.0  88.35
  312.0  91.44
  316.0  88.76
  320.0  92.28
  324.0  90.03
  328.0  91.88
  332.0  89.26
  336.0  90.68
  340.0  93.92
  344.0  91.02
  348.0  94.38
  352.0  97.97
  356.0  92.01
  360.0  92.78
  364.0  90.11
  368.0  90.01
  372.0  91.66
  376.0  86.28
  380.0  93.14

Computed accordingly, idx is 88.6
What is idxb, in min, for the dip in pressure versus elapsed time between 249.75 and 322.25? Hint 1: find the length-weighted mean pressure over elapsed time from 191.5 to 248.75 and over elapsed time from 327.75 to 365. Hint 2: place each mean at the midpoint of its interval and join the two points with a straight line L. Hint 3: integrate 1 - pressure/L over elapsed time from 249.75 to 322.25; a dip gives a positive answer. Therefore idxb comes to 5.58 min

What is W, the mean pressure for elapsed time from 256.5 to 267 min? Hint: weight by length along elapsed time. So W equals 88.9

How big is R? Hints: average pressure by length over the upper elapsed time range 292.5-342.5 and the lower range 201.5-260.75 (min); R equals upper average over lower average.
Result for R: 0.9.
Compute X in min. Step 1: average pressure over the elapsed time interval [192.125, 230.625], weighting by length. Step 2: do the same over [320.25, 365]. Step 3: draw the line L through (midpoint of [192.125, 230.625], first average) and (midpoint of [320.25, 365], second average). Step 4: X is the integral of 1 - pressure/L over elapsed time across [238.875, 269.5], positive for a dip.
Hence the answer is 3.5 min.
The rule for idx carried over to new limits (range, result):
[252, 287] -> 87.9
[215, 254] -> 91.2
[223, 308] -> 88.3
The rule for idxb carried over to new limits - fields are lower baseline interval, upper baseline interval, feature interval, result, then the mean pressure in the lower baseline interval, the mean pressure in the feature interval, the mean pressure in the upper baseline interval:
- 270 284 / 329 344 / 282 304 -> 0.2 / 86.8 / 87.2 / 91.3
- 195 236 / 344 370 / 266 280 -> 1.5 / 102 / 88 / 92.7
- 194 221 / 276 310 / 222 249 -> 3.2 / 109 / 89.5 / 87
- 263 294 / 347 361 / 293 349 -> 0.8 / 87.6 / 90.2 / 94.4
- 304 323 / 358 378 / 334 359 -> -0.9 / 89.8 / 93.3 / 90.2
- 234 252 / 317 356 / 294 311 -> 0.6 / 89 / 87.8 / 92.3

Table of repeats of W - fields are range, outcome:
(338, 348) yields 92.9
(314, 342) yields 91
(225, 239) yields 90.1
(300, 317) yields 88.6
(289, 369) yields 90.7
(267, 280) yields 87.9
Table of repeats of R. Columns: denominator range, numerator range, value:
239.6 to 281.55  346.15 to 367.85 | 1.06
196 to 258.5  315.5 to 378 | 0.94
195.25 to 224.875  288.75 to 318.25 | 0.83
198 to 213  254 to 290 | 0.77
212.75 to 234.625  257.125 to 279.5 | 0.93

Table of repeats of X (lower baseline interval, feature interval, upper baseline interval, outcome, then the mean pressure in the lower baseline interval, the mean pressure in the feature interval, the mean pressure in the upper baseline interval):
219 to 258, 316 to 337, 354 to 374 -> 0.1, 90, 90.6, 91.3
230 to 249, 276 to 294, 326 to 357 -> 0.8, 88.9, 86.5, 92.7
